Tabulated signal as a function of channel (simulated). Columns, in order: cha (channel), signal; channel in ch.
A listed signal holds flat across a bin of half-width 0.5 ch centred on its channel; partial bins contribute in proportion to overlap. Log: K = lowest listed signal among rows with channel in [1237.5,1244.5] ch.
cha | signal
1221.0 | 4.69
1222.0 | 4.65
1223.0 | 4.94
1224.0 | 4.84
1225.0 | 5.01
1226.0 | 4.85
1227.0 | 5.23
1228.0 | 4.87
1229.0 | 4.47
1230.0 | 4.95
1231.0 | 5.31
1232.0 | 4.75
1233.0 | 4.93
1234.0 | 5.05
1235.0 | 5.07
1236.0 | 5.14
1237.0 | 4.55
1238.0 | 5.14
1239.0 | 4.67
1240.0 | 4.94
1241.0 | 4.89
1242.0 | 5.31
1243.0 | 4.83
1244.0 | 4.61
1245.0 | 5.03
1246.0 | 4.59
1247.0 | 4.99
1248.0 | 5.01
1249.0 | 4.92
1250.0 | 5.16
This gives 4.61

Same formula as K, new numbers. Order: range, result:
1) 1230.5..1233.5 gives 4.75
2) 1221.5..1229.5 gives 4.47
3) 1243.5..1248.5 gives 4.59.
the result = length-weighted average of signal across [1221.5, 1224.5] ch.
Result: 4.81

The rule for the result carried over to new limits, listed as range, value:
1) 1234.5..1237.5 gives 4.92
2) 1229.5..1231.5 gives 5.13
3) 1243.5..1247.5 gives 4.8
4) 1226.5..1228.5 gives 5.05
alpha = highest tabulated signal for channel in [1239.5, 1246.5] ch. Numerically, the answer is 5.31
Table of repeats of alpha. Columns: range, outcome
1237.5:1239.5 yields 5.14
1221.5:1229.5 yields 5.23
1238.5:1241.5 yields 4.94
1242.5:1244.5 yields 4.83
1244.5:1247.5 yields 5.03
